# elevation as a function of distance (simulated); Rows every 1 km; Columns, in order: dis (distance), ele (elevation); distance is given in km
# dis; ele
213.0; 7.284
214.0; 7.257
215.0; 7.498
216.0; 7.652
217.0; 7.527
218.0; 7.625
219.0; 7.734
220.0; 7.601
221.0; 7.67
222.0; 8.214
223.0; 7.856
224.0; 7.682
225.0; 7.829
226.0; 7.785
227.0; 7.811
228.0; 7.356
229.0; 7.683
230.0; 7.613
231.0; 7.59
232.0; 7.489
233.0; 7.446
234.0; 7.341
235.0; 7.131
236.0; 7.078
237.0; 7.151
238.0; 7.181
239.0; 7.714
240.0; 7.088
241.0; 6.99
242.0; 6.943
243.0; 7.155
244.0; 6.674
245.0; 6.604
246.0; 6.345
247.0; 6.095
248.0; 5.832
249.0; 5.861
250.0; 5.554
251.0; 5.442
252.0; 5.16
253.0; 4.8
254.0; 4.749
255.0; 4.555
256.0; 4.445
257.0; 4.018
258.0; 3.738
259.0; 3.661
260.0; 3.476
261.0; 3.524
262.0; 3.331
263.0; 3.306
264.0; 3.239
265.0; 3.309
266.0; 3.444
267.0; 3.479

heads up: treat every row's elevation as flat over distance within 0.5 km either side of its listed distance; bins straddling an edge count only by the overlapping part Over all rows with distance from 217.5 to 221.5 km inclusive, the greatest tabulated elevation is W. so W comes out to 7.734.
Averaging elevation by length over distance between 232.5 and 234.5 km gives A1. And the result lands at 7.39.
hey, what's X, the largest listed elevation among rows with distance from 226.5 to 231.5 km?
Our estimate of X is 7.811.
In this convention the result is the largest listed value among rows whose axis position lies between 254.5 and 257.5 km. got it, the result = 4.555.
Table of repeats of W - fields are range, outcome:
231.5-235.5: 7.489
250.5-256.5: 5.442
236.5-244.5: 7.714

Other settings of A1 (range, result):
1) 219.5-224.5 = 7.8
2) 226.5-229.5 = 7.62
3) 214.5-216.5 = 7.58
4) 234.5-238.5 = 7.14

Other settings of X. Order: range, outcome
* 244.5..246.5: 6.604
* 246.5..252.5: 6.095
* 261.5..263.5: 3.331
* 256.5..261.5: 4.018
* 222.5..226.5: 7.856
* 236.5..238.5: 7.181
